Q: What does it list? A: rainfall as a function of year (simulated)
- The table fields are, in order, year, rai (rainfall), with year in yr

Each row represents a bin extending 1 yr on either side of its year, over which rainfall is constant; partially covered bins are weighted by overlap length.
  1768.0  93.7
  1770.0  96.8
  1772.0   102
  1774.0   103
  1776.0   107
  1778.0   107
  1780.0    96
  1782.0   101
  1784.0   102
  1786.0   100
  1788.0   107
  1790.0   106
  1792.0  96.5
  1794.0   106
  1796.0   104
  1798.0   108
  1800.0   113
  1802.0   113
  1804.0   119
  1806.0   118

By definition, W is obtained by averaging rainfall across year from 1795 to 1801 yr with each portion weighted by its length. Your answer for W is 108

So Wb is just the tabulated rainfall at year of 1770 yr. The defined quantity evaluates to 96.8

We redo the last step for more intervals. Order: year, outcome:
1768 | 93.7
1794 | 106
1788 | 107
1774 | 103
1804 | 119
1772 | 102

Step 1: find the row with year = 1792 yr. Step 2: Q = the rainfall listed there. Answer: 96.5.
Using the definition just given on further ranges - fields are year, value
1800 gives 113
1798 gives 108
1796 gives 104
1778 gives 107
